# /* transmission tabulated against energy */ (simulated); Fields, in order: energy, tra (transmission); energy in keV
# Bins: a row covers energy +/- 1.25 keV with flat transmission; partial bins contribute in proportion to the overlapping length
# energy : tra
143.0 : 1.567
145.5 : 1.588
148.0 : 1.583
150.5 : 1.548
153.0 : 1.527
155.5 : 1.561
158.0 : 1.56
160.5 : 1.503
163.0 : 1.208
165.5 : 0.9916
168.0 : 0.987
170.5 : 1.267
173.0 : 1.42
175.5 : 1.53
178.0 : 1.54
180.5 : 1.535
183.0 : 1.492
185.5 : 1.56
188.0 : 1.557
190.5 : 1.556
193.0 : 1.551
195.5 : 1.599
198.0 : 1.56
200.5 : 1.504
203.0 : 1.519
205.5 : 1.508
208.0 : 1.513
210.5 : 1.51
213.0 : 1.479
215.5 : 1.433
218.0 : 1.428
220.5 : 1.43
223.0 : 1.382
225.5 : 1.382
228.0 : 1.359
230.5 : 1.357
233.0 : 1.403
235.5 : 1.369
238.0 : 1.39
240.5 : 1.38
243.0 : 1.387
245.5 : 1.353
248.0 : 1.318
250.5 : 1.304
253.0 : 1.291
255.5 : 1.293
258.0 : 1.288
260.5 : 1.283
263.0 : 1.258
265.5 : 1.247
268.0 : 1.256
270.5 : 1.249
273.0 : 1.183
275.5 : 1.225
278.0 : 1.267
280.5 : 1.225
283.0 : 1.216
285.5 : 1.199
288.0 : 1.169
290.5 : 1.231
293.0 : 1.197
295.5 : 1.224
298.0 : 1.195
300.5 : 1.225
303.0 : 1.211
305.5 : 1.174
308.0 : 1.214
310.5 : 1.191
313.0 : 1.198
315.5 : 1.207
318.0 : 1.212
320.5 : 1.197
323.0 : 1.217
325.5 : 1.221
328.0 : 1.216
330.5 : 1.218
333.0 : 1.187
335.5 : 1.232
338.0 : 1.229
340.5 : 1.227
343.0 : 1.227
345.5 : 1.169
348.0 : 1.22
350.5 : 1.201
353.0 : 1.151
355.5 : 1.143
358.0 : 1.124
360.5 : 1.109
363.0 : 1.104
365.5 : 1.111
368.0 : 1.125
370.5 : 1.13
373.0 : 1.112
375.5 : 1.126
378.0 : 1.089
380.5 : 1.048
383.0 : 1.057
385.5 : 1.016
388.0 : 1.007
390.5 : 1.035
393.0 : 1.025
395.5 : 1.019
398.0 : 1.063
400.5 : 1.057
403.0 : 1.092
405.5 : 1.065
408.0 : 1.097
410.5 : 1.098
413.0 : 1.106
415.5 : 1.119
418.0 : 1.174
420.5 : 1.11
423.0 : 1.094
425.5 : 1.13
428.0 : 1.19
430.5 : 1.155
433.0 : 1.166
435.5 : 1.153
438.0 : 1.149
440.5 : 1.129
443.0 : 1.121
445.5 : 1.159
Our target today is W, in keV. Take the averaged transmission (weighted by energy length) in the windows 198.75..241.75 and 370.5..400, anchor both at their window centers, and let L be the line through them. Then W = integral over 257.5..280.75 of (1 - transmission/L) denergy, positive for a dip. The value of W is 1.31 keV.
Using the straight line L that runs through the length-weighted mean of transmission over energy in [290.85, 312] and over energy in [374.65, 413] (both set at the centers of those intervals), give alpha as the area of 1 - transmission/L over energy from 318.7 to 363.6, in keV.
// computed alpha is -1.8 keV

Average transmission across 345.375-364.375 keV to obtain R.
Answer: 1.15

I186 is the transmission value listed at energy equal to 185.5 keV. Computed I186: 1.56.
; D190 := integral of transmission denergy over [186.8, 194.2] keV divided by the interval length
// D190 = 1.55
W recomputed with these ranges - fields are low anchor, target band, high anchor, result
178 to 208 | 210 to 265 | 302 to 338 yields 2.3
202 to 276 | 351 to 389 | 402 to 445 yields 3.0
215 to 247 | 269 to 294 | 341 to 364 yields 1.5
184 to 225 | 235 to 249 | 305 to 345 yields 0.4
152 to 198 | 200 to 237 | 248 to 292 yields -2.2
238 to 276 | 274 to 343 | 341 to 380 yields 0.3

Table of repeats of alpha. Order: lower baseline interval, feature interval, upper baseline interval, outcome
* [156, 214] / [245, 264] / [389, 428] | 0.63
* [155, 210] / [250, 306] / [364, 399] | 1.53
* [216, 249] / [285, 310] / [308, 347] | 1.19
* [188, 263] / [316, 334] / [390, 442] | 0.65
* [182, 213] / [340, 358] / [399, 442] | 1.00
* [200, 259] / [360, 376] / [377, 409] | -0.19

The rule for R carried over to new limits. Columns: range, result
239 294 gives 1.27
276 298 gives 1.22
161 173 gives 1.17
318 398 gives 1.14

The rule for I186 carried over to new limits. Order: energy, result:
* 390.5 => 1.035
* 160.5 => 1.503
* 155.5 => 1.561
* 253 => 1.291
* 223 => 1.382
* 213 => 1.479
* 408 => 1.097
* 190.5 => 1.556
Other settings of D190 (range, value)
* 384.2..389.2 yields 1.01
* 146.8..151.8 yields 1.56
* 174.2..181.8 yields 1.53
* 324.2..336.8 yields 1.21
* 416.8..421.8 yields 1.14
